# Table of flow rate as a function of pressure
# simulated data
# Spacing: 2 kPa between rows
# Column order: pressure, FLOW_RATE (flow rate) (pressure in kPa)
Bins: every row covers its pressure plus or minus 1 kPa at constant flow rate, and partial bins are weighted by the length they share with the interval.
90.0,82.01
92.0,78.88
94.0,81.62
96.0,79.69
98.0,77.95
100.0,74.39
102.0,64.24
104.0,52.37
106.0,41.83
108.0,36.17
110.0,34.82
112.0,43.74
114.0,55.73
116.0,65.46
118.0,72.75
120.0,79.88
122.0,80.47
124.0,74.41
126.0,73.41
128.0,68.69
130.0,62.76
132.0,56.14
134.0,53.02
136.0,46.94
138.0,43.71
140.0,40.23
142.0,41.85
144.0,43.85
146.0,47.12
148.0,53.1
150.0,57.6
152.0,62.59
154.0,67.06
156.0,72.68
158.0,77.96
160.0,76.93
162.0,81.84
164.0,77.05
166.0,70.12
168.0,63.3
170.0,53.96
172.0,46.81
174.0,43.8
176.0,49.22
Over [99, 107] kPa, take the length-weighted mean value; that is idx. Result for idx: 58.2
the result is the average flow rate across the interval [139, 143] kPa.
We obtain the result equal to 41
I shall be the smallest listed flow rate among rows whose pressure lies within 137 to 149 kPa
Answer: 40.23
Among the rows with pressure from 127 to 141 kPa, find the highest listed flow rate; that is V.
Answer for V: 68.69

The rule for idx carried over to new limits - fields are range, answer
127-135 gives 60.2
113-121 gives 68.5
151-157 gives 67.4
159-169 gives 73.8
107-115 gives 42.6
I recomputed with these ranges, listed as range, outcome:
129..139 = 43.71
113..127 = 55.73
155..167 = 70.12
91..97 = 78.88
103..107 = 41.83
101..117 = 34.82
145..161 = 47.12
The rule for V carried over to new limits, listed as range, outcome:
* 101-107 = 64.24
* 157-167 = 81.84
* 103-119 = 72.75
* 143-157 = 72.68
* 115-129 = 80.47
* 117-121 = 79.88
